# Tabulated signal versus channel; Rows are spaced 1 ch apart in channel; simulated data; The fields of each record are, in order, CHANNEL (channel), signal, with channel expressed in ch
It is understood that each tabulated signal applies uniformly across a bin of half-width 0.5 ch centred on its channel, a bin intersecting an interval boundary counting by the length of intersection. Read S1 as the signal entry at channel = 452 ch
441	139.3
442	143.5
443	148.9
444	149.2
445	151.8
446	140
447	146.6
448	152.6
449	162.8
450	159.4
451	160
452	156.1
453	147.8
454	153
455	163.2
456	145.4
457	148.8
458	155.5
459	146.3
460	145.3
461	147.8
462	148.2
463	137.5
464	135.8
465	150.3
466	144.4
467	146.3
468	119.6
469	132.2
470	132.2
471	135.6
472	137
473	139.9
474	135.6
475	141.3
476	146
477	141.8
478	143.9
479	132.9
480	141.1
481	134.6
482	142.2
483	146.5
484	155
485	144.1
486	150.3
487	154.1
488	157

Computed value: 156.1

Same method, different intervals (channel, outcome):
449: 162.8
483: 146.5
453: 147.8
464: 135.8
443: 148.9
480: 141.1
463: 137.5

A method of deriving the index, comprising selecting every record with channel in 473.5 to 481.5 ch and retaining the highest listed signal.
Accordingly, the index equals 146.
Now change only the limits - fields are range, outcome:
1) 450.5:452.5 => 160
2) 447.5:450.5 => 162.8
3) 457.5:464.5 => 155.5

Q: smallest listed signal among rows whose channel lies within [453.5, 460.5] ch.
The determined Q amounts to 145.3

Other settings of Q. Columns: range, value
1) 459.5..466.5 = 135.8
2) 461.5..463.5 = 137.5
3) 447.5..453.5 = 147.8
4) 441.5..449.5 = 140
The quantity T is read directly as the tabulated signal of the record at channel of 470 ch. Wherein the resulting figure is 132.2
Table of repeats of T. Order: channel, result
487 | 154.1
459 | 146.3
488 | 157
